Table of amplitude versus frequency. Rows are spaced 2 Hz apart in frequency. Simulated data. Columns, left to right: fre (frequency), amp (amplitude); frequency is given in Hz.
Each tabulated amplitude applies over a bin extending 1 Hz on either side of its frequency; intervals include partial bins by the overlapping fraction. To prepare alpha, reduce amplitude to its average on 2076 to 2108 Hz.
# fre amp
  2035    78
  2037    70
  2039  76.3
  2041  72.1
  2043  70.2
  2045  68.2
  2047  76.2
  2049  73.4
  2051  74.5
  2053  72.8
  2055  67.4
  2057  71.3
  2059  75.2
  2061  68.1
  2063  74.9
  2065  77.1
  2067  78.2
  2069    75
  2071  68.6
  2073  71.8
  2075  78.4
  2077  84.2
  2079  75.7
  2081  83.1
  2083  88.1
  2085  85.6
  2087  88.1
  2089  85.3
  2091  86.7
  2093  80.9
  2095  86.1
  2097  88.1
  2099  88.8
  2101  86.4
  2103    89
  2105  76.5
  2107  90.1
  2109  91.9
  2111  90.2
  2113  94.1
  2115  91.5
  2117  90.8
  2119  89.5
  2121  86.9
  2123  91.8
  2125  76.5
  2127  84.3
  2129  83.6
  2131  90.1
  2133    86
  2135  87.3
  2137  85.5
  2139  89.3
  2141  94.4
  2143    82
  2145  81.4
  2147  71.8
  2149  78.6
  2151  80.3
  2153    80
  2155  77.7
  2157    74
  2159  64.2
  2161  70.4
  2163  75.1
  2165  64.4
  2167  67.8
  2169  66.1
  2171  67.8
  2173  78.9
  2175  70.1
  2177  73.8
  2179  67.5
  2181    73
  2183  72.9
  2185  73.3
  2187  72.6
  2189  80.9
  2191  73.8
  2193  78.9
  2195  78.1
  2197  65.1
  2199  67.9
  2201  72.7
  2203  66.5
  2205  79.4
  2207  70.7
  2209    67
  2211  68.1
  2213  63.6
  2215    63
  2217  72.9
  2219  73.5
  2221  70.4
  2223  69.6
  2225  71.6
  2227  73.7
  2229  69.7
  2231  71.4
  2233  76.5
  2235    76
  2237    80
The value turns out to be 85.2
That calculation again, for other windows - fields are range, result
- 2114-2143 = 87.5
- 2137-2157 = 81.5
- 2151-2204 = 72.2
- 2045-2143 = 82.5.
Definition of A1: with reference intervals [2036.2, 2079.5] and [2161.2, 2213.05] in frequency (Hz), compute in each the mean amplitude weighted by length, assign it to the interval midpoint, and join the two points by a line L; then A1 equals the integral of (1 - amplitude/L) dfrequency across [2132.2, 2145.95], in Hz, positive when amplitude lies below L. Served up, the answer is -2.7 Hz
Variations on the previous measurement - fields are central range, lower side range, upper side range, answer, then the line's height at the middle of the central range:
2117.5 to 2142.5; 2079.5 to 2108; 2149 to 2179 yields -2.6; 78.8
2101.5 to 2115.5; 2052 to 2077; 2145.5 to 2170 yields -3.0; 73.2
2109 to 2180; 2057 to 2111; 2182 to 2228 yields -3.3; 76.6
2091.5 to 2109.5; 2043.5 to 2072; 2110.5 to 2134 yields -0.7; 82.8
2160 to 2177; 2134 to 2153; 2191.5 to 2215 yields 1.6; 77.9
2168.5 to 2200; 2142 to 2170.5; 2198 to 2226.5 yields -0.4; 71.8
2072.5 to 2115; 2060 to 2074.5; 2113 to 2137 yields -3.0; 79.9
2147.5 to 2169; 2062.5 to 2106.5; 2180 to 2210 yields 0.8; 75.8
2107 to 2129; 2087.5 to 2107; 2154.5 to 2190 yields -1.8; 81.7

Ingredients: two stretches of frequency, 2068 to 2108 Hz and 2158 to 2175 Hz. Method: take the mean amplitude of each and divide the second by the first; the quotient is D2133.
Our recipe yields 0.84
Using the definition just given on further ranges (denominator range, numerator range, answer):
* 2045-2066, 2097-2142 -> 1.21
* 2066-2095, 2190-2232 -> 0.88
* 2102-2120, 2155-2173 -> 0.78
